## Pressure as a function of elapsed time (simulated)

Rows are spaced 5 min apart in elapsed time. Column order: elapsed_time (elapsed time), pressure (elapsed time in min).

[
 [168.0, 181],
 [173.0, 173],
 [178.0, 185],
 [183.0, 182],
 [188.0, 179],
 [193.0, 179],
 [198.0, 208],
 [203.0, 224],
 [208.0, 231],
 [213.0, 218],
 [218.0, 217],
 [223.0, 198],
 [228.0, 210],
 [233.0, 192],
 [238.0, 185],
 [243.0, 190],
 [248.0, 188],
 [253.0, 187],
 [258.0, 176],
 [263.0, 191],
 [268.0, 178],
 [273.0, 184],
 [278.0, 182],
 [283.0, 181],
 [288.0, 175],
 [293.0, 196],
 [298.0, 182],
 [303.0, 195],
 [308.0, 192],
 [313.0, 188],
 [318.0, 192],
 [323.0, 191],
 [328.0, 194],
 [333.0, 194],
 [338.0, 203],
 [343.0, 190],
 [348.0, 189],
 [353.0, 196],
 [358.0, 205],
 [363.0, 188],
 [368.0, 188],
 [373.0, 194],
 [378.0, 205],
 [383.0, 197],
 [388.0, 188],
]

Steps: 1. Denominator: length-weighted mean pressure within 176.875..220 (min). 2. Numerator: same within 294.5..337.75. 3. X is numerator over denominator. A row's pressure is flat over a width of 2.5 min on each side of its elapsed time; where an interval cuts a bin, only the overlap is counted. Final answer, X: 0.9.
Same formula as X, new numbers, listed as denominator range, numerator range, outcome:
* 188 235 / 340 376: 0.93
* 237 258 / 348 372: 1.04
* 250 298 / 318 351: 1.06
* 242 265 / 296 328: 1.02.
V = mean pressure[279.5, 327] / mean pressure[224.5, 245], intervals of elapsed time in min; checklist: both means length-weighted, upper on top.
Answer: 0.97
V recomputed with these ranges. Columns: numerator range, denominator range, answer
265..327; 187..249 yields 0.92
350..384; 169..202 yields 1.05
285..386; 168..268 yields 0.99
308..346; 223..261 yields 1.01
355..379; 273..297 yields 1.07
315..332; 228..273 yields 1.03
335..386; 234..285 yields 1.06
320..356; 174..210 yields 0.99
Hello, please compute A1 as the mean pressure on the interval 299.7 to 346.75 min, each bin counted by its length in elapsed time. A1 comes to 193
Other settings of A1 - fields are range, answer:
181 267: 197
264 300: 183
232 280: 185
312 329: 191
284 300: 184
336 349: 194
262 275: 184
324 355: 194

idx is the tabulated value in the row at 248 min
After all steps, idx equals 188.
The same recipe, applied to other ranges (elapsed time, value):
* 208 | 231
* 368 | 188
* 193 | 179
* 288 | 175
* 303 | 195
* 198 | 208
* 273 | 184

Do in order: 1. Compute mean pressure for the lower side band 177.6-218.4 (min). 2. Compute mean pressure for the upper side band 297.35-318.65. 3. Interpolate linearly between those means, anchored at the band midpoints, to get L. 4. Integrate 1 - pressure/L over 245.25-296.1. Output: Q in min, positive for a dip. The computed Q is 2.79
